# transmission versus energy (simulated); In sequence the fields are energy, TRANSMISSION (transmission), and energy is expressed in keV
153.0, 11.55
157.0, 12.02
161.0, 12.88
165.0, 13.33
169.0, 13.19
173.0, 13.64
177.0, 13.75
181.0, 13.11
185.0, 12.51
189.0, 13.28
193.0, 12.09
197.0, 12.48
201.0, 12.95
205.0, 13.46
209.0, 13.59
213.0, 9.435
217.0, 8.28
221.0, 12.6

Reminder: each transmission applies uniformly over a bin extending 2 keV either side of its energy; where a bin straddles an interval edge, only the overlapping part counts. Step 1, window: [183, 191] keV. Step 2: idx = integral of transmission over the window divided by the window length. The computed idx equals 12.9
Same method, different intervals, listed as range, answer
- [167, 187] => 13.2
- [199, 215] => 12.4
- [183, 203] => 12.7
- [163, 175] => 13.4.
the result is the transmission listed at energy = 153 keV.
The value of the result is 11.55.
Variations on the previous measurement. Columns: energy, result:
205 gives 13.46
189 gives 13.28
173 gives 13.64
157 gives 12.02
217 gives 8.28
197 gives 12.48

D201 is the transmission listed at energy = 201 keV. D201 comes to 12.95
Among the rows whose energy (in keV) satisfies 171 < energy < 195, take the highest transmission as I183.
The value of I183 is 13.75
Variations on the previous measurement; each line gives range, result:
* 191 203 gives 12.95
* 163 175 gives 13.64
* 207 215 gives 13.59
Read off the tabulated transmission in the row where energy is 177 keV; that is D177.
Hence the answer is 13.75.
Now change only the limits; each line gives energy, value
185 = 12.51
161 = 12.88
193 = 12.09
